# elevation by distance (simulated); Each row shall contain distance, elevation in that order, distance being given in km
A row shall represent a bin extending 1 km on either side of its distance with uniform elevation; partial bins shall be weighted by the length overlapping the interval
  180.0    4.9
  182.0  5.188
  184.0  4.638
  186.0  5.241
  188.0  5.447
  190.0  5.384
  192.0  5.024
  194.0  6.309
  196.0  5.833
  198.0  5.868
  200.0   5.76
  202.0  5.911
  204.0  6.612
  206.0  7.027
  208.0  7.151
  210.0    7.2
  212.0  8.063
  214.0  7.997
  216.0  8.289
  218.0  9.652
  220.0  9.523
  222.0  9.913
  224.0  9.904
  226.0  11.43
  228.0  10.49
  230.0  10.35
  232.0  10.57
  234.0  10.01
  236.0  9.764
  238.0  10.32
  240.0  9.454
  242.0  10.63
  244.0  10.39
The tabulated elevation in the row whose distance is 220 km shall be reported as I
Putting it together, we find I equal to 9.523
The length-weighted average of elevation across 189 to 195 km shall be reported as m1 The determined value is 5.57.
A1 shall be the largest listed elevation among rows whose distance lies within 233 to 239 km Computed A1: 10.32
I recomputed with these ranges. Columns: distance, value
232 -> 10.57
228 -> 10.49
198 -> 5.868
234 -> 10.01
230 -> 10.35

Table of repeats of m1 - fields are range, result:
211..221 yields 8.7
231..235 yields 10.3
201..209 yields 6.68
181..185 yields 4.91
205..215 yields 7.49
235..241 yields 9.85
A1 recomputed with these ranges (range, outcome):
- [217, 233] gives 11.43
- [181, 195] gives 6.309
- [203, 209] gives 7.151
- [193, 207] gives 7.027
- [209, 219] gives 9.652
